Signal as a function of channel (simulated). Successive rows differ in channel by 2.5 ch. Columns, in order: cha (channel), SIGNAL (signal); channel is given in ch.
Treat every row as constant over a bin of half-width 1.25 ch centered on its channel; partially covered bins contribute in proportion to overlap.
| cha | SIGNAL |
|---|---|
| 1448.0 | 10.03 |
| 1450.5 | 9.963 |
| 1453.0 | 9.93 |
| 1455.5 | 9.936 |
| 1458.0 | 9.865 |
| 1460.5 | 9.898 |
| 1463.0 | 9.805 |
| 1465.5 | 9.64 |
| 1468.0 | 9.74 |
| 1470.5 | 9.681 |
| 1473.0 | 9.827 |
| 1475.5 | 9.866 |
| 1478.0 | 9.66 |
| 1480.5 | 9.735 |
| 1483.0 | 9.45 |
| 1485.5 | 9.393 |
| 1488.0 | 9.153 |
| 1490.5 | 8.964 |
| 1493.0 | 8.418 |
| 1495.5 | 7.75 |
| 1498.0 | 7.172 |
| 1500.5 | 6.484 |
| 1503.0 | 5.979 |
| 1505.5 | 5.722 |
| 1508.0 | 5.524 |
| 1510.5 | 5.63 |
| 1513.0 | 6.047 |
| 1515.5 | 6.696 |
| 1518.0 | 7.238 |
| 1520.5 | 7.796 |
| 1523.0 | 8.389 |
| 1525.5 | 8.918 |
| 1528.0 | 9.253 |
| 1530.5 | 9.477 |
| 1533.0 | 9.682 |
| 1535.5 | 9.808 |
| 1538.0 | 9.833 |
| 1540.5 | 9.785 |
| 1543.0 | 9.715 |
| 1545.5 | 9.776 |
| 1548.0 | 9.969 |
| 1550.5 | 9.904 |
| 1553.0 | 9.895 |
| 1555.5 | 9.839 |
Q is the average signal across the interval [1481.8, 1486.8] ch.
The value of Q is 9.42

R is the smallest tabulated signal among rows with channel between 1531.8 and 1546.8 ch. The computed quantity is 9.682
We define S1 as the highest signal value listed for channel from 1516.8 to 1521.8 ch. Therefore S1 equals 7.796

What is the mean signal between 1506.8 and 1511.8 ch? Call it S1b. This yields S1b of 5.58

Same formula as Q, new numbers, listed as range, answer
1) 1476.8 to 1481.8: 9.7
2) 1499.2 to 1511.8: 5.87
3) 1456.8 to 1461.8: 9.88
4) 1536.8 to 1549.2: 9.81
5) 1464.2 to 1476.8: 9.75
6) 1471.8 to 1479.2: 9.78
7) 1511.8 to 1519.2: 6.66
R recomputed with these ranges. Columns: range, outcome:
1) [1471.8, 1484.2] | 9.45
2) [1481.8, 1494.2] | 8.418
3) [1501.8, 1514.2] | 5.524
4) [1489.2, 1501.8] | 6.484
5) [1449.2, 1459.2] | 9.865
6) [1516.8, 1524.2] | 7.238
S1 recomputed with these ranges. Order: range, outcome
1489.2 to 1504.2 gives 8.964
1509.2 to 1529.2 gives 9.253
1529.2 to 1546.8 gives 9.833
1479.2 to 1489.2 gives 9.735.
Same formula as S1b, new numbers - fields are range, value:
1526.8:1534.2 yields 9.47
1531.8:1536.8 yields 9.75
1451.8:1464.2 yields 9.89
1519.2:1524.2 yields 8.08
